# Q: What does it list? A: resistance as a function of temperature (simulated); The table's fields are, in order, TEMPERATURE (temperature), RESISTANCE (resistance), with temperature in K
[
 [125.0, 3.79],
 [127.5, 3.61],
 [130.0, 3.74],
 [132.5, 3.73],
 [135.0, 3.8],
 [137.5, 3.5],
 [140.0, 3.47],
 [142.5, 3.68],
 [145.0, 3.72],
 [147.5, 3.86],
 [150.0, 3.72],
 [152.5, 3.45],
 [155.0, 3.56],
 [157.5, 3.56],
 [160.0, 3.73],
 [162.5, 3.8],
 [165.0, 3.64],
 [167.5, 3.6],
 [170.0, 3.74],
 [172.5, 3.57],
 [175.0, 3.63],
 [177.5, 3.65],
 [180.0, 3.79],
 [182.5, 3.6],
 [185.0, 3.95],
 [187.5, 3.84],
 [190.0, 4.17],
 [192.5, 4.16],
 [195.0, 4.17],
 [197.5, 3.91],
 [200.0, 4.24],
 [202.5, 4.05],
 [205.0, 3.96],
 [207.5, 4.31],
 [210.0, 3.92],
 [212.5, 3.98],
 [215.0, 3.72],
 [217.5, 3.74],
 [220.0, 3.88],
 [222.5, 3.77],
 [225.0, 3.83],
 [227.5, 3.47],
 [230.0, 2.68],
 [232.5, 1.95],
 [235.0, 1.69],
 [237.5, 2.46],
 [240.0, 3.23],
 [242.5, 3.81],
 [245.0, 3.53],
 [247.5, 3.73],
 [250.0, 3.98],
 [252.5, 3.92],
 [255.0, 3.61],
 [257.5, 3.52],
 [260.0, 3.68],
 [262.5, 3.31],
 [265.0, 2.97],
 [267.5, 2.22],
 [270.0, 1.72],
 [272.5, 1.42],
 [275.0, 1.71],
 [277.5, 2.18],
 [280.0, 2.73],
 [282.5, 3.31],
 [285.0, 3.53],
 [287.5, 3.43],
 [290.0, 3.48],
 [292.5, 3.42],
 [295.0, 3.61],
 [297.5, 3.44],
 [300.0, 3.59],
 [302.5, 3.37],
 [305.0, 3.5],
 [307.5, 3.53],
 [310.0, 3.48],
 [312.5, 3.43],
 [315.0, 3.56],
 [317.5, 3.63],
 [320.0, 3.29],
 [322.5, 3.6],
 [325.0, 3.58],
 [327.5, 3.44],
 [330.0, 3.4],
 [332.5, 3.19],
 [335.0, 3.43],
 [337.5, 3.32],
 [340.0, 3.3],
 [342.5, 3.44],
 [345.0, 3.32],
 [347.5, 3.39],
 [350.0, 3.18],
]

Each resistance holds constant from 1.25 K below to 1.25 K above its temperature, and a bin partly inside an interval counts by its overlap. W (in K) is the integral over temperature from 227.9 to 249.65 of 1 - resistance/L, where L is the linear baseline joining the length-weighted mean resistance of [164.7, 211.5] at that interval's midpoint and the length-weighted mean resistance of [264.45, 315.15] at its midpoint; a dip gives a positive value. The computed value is 3.1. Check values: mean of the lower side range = 3.9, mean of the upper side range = 3.02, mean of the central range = 2.95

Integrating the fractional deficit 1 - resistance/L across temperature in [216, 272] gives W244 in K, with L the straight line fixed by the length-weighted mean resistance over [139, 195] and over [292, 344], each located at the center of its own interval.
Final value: 6.2 K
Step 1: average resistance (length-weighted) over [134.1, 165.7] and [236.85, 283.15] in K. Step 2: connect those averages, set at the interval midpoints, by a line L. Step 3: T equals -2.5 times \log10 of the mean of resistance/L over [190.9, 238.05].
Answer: -0.10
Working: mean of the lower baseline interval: 3.65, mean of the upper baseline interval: 3.01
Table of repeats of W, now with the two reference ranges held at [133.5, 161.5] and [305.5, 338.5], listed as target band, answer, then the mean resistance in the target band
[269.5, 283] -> 5.25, 2.14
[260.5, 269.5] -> 1.81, 2.81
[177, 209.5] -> -3.60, 3.99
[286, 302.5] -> -0.01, 3.49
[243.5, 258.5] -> -0.80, 3.72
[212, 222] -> -0.69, 3.81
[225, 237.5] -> 3.40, 2.59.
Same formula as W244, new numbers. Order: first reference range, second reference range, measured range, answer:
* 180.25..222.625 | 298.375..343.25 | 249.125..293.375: 8.1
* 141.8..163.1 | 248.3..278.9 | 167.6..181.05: -0.6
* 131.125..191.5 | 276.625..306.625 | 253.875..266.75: 0.1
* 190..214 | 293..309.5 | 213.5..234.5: 3.3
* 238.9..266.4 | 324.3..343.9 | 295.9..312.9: -0.2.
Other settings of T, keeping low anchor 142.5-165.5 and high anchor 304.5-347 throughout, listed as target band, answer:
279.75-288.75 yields 0.06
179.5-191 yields -0.07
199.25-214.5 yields -0.13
